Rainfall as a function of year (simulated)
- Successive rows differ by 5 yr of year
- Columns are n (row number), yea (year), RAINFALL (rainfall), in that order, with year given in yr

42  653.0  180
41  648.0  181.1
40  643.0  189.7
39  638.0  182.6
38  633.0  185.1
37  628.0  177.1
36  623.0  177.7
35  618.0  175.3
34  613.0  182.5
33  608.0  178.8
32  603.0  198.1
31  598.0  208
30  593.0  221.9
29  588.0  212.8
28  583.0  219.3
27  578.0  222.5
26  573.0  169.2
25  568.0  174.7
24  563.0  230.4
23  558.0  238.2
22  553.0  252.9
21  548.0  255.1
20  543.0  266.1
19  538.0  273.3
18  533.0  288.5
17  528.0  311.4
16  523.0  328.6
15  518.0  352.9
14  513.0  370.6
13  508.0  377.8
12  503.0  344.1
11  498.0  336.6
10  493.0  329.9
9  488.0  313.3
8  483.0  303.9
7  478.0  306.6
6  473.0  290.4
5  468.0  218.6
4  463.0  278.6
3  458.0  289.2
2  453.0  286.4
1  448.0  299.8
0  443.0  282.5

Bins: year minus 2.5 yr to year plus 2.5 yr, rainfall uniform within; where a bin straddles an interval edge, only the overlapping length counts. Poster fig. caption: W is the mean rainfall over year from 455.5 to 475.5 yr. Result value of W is 269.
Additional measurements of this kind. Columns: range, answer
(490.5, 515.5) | 352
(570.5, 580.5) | 196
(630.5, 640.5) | 184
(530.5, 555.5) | 267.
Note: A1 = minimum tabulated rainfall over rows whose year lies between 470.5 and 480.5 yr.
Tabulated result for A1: 290.4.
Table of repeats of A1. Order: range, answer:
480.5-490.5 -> 303.9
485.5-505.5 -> 313.3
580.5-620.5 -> 175.3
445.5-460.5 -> 286.4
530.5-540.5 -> 273.3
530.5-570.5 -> 174.7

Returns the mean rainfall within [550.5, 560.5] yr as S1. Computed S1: 246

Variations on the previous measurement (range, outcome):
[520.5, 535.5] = 310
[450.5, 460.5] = 288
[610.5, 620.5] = 179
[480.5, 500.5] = 321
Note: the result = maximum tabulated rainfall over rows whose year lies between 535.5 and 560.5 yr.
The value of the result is 273.3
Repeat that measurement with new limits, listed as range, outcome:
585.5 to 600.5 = 221.9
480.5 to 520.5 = 377.8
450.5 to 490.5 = 313.3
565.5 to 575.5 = 174.7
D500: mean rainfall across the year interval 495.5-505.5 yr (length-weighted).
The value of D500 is 340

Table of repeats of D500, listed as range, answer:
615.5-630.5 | 177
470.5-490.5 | 304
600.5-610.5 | 188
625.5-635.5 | 181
